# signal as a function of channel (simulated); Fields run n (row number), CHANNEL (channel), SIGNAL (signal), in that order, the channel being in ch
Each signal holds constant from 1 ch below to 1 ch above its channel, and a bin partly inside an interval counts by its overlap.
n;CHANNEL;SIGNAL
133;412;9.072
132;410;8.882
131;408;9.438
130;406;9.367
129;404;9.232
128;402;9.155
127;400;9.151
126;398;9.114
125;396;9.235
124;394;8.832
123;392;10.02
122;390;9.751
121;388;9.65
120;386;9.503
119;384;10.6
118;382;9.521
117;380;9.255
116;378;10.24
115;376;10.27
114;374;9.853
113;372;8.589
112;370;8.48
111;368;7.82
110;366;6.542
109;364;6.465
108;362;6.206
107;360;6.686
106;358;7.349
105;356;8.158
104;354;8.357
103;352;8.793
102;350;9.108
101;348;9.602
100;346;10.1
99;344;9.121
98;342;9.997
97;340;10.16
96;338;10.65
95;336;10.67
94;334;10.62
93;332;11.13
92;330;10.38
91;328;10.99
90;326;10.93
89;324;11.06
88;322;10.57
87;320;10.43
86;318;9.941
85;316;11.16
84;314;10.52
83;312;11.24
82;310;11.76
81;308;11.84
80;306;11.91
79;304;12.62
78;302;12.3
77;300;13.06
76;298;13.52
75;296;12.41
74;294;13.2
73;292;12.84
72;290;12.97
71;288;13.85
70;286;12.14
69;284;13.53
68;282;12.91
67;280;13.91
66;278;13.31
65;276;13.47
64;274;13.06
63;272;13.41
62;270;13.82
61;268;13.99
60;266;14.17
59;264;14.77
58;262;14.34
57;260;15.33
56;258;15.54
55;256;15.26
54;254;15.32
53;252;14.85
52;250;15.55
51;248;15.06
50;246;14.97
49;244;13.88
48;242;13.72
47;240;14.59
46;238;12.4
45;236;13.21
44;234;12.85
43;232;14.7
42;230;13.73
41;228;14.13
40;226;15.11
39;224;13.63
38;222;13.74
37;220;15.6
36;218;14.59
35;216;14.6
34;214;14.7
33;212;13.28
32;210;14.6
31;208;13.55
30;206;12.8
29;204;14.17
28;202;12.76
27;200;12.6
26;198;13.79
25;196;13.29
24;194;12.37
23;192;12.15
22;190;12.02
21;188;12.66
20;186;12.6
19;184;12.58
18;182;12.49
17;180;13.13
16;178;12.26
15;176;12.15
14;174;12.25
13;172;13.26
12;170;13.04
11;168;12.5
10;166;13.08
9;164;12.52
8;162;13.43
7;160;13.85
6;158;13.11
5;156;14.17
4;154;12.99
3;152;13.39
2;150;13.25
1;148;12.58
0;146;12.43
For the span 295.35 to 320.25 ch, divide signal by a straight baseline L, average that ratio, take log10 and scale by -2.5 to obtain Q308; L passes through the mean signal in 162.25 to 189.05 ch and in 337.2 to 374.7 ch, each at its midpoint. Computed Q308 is -0.22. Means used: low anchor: 12.7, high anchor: 8.51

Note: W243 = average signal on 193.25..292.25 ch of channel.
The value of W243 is 13.9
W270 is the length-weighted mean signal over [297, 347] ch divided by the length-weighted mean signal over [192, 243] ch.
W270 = 0.80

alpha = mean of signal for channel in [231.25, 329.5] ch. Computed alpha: 13.1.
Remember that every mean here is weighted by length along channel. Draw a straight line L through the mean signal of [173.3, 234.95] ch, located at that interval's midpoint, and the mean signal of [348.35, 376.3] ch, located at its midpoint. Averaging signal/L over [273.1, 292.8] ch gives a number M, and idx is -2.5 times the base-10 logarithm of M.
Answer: -0.23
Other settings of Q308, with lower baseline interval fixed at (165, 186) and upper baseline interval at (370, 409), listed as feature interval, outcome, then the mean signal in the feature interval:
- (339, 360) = 0.129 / 8.96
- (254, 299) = -0.225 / 13.8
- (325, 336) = -0.044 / 10.8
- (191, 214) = -0.086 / 13.3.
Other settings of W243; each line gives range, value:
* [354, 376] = 7.77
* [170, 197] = 12.6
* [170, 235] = 13.4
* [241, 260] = 14.9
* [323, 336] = 10.8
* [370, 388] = 9.66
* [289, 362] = 10.7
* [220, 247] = 14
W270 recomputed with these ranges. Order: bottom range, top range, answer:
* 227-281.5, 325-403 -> 0.65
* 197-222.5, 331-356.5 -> 0.70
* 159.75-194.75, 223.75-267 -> 1.14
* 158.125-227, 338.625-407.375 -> 0.68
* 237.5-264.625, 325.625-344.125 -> 0.71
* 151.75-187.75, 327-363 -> 0.72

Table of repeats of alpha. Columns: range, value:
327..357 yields 9.86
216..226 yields 14.5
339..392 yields 8.87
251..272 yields 14.7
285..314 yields 12.5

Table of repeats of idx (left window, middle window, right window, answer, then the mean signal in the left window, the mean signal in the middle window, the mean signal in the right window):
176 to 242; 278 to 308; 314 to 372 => -0.19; 13.4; 12.9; 9.35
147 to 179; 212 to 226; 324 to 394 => -0.21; 13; 14.4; 9.3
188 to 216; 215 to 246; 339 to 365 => -0.14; 13.3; 14.1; 8.47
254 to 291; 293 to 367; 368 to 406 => 0.15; 13.9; 10.3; 9.42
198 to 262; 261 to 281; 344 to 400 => -0.10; 14.2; 13.8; 8.83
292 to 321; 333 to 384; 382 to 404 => 0.17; 11.9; 8.94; 9.49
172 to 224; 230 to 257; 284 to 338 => -0.14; 13.2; 14.3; 11.7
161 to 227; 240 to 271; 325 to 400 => -0.24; 13.3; 14.7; 9.26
